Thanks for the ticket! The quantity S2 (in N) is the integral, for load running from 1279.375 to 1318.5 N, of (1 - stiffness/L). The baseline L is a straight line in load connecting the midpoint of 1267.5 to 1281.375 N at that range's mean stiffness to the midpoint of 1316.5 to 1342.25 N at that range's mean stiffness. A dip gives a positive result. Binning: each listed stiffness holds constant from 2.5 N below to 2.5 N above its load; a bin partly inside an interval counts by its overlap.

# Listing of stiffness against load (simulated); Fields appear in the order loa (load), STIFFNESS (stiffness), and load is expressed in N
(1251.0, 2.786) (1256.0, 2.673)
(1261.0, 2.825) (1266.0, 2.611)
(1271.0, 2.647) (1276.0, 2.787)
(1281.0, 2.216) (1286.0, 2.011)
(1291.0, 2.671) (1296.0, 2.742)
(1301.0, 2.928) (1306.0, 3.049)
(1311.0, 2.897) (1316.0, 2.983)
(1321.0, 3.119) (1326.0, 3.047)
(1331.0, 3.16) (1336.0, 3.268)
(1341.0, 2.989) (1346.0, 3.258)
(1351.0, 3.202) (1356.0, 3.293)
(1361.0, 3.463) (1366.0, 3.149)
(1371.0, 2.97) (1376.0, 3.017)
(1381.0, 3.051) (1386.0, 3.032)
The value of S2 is 1.95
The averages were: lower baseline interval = 2.61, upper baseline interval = 3.11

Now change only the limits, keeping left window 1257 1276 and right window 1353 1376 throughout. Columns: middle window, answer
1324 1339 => -0.62 N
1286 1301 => 1.13 N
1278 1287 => 1.99 N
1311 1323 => -0.24 N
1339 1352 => -0.20 N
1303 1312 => -0.22 N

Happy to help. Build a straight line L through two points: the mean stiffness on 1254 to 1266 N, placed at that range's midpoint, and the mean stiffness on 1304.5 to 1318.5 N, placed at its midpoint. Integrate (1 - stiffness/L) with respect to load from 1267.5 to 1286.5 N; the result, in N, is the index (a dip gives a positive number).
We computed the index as 2.3 N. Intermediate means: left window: 2.72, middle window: 2.47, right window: 2.97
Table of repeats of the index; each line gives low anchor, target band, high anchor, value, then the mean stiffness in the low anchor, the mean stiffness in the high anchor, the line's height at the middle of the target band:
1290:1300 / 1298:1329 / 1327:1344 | -0.9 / 2.75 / 3.13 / 2.92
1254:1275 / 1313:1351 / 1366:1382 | -2.8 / 2.7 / 3.03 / 2.9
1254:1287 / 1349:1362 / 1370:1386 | -1.7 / 2.56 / 3.02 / 2.92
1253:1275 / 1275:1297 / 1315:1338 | 3.1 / 2.7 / 3.12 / 2.85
